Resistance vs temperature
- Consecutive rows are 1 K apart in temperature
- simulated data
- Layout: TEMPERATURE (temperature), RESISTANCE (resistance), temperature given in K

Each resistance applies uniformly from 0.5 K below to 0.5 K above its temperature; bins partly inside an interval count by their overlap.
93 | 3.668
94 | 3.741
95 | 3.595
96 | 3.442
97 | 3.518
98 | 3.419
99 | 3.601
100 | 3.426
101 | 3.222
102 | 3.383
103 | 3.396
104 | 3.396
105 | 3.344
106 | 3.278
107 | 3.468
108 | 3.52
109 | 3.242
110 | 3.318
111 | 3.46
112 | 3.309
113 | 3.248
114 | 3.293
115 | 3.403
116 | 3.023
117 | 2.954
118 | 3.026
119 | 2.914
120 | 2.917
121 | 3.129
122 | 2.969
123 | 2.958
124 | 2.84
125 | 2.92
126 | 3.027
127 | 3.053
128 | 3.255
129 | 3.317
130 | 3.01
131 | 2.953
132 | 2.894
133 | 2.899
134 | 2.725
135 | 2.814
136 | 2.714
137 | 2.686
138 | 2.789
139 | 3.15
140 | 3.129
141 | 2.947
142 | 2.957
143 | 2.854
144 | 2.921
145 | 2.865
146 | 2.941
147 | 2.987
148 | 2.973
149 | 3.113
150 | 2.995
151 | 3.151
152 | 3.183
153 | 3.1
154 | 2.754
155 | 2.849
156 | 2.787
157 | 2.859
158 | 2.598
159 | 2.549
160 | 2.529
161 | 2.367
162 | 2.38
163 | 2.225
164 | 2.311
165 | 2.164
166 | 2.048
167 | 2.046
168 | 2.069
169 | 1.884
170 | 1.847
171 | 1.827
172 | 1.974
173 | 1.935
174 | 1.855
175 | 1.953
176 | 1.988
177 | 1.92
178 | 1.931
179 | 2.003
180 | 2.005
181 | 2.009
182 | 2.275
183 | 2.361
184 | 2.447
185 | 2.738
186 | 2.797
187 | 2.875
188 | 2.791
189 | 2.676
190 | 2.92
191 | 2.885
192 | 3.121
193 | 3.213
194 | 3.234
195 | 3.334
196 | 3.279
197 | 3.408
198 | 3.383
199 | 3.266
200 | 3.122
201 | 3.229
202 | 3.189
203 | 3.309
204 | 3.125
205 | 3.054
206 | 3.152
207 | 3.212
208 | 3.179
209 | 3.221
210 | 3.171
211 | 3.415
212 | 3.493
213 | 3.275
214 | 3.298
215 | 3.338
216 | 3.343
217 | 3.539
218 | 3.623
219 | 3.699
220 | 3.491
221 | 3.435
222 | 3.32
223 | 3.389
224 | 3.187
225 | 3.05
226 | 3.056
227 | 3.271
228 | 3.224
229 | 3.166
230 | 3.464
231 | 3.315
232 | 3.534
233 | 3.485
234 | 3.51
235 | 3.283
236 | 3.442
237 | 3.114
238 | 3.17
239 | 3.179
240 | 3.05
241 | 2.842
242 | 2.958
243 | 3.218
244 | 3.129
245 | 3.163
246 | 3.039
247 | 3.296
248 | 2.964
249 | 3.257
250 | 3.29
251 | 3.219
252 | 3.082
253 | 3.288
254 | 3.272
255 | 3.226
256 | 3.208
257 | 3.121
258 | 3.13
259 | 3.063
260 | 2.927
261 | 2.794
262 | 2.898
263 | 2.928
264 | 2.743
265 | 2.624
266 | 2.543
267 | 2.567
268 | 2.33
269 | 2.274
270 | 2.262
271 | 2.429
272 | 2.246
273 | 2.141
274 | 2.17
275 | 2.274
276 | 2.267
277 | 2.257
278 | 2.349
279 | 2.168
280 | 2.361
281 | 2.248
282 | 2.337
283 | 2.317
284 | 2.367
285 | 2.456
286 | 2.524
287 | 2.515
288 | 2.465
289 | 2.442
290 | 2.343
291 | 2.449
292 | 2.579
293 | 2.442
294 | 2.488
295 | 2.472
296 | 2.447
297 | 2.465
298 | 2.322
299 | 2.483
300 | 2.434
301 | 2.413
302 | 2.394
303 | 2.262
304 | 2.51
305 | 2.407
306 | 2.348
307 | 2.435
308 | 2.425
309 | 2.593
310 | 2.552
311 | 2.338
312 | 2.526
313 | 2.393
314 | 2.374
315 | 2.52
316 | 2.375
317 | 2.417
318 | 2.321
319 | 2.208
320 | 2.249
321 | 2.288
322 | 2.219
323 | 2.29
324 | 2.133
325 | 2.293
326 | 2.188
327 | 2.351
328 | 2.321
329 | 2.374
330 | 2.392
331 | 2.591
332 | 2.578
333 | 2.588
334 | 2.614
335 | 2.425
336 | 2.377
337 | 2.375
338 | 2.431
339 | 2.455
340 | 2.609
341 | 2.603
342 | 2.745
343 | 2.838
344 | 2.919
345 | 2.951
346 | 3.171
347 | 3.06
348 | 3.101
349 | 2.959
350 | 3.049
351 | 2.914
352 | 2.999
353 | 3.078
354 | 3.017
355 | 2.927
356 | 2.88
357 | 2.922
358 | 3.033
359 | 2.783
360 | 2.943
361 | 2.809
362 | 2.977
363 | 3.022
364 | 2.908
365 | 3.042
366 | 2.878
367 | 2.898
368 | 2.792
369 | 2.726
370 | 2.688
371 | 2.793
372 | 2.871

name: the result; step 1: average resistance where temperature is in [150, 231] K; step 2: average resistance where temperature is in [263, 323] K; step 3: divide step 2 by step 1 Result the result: 0.85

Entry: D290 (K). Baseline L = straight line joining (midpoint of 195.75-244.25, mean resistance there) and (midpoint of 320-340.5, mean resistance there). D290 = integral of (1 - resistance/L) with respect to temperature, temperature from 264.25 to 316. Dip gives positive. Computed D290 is 5.9 K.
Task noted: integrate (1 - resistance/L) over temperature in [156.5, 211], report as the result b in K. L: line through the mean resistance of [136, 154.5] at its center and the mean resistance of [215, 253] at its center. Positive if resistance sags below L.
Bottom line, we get 8.4 K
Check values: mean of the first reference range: 2.96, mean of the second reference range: 3.27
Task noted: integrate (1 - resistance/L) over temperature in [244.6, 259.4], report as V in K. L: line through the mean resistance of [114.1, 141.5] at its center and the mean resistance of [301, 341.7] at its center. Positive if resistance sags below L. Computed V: -3.2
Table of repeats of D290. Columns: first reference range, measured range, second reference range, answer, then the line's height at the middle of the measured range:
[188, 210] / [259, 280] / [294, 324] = 1.6 K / 2.67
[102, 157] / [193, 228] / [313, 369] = -4.7 K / 2.91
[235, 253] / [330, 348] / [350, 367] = 1.9 K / 2.98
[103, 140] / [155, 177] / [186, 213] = 6.5 K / 3.13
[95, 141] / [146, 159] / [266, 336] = 0.3 K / 3.01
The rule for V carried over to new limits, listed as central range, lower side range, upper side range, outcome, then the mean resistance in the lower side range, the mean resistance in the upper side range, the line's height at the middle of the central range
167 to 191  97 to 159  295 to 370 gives 5.9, 3.08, 2.61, 2.96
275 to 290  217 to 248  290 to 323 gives 1.8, 3.27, 2.41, 2.69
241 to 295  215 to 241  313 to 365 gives 7.0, 3.32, 2.65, 3.08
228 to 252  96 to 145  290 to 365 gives -3.5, 3.13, 2.58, 2.81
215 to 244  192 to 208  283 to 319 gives -2.9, 3.23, 2.43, 3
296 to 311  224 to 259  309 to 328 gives 0.5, 3.2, 2.34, 2.51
